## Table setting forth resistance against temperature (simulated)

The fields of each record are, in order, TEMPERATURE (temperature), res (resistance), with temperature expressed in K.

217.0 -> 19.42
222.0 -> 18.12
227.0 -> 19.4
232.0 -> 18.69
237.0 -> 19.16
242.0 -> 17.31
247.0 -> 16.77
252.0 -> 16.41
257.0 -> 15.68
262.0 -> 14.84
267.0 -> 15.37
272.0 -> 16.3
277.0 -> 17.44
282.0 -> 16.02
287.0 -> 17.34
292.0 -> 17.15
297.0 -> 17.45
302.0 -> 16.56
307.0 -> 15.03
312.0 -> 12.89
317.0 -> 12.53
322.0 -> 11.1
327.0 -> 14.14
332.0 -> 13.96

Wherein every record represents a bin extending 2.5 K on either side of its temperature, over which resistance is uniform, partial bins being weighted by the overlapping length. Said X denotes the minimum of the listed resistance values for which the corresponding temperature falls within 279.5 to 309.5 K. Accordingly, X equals 15.03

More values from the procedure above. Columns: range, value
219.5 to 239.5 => 18.12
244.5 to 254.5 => 16.41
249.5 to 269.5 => 14.84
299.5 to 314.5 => 12.89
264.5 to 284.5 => 15.37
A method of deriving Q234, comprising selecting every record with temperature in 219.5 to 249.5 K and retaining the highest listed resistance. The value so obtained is 19.4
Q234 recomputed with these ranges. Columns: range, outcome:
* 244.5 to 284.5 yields 17.44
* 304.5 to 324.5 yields 15.03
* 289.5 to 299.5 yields 17.45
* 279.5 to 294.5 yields 17.34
